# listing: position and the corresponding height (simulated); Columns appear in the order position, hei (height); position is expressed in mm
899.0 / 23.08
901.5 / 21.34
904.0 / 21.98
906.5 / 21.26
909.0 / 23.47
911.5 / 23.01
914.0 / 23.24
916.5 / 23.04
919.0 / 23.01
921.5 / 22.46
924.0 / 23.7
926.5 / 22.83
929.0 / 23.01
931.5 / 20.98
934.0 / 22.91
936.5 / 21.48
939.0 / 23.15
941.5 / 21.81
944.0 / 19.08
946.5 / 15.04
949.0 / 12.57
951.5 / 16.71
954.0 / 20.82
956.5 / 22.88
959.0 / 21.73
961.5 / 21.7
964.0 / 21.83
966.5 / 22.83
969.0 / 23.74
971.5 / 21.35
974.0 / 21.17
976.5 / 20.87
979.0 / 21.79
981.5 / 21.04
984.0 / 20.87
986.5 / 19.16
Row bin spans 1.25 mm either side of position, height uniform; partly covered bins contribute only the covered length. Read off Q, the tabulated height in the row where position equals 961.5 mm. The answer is 21.7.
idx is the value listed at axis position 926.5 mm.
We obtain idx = 22.83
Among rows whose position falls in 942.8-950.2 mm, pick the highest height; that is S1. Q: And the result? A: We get 19.08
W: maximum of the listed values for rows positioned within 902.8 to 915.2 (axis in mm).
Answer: 23.47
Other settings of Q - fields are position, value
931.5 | 20.98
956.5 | 22.88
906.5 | 21.26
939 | 23.15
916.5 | 23.04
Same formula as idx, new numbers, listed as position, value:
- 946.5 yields 15.04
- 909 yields 23.47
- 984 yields 20.87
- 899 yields 23.08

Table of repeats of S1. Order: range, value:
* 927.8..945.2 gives 23.15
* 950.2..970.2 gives 23.74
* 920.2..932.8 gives 23.7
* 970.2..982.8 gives 21.79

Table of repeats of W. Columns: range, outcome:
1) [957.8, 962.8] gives 21.73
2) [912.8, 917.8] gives 23.24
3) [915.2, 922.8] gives 23.04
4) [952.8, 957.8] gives 22.88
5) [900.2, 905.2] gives 21.98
